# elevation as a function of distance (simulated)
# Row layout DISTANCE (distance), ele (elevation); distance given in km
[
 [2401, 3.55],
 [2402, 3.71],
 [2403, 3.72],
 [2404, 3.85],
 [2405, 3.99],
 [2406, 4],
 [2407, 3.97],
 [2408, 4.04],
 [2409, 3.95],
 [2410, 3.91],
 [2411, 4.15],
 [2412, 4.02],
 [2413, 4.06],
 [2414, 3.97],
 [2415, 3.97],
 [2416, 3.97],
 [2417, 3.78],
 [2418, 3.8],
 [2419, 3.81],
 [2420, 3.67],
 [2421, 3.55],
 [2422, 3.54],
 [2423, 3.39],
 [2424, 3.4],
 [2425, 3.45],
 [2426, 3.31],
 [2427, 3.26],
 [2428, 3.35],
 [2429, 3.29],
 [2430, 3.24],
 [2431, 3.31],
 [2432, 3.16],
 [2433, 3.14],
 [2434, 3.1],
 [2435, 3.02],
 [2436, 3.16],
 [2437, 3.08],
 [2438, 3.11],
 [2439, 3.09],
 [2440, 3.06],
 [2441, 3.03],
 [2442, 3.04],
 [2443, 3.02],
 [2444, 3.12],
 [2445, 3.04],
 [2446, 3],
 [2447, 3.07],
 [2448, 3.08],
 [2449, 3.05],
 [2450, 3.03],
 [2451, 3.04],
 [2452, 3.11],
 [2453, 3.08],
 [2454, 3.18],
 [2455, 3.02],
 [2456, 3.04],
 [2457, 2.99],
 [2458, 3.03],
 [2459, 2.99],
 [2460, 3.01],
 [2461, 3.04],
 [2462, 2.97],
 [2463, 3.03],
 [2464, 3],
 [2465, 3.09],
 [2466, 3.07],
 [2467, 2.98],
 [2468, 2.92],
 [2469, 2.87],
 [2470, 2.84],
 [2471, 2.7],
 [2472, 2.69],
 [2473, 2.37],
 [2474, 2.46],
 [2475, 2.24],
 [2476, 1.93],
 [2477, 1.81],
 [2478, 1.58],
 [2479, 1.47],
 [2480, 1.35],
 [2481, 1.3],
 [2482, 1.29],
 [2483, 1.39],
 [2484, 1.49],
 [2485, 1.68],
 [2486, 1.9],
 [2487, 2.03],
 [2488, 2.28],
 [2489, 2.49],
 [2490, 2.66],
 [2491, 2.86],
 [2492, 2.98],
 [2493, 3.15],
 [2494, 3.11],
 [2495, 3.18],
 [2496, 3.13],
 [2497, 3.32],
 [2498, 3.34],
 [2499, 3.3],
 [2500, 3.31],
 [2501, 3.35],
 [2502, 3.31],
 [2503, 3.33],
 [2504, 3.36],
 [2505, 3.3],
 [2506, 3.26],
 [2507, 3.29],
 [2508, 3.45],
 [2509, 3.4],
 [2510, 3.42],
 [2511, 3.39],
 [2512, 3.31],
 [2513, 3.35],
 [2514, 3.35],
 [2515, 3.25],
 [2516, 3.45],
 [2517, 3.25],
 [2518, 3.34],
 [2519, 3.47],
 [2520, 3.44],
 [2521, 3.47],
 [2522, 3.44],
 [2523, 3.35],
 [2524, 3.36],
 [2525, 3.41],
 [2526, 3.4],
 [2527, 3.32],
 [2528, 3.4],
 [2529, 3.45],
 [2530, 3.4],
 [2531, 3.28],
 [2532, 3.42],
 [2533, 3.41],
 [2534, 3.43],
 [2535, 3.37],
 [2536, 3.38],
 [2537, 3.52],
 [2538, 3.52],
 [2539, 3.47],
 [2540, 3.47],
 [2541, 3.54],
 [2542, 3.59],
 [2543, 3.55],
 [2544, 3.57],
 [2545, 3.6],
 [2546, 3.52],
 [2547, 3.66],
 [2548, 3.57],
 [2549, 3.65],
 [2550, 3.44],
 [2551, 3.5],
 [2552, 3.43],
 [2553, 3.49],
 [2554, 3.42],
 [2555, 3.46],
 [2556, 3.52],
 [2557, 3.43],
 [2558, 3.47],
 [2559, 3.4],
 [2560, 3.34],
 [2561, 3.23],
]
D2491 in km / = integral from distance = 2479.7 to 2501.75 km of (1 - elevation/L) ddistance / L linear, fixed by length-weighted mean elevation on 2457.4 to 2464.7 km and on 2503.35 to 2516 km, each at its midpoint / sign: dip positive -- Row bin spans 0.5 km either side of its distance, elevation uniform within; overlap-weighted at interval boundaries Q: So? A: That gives 4.9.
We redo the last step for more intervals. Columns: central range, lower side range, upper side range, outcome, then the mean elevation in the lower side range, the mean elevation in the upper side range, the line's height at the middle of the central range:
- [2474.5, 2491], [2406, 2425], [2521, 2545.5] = 8.09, 3.82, 3.44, 3.61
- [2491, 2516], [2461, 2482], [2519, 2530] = -2.24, 2.42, 3.41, 3.02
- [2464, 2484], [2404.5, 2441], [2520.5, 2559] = 7.31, 3.55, 3.46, 3.51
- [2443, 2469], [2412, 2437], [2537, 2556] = 3.44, 3.49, 3.52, 3.5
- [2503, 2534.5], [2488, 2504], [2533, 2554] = -0.75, 3.1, 3.51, 3.3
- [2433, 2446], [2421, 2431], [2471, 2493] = -0.11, 3.37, 2.05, 3.05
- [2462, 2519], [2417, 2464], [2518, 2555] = 9.63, 3.18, 3.46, 3.33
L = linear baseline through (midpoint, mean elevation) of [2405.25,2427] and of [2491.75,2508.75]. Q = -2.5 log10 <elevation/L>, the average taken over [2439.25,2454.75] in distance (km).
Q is 0.17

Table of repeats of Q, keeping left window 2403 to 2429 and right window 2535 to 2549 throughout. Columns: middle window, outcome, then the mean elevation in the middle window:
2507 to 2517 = 0.07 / 3.36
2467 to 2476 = 0.36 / 2.62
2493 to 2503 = 0.11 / 3.26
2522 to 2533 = 0.06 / 3.38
